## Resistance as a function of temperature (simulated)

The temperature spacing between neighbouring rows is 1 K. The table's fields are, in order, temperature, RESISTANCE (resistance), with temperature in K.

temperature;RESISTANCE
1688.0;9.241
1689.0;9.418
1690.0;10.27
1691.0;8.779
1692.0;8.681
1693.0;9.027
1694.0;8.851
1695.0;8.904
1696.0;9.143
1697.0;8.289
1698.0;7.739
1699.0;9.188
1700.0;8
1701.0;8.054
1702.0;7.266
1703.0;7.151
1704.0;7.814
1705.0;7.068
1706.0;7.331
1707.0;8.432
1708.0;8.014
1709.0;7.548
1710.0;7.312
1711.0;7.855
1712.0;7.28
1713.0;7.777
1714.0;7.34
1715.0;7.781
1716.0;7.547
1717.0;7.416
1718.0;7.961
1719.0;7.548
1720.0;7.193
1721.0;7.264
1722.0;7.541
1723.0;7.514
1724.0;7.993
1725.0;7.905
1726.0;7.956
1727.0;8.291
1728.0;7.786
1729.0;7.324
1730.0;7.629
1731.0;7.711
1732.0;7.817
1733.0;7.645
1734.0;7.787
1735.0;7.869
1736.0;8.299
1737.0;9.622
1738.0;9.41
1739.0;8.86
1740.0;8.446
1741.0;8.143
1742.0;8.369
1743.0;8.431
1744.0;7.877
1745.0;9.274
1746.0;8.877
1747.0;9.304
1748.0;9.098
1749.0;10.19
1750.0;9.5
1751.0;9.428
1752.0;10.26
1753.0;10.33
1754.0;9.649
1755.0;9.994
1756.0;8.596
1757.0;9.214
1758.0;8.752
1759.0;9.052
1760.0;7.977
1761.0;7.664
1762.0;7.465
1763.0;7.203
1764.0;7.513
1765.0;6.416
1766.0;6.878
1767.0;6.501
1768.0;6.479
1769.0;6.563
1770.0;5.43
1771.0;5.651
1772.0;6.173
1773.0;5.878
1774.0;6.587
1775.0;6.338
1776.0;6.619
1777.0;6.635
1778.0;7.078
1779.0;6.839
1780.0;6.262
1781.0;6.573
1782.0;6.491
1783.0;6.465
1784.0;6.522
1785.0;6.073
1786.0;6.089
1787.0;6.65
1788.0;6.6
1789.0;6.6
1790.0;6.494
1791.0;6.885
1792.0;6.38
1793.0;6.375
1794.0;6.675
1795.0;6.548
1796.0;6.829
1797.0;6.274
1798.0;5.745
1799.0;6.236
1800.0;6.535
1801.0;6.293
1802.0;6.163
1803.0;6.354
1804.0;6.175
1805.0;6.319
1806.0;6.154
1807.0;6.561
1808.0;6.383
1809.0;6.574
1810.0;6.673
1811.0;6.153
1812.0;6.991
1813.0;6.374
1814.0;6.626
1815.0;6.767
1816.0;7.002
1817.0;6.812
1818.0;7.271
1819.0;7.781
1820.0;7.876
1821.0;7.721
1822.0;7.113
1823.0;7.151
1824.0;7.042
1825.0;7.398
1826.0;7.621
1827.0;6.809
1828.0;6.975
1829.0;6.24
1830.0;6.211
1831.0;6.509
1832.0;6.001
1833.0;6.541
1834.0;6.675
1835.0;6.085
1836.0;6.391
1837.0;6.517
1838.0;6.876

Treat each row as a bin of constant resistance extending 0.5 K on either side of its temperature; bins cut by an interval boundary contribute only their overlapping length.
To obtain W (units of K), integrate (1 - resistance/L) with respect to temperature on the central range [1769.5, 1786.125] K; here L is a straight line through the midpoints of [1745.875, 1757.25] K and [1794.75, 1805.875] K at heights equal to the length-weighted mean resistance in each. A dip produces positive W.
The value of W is 3.1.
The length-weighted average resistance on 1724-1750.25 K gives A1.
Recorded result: 8.42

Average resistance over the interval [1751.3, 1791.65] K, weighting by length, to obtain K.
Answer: 7.19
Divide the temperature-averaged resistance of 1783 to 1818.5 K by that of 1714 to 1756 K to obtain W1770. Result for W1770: 0.77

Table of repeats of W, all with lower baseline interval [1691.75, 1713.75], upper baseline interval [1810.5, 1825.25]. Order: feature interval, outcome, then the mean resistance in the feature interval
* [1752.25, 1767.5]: -1.4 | 8.25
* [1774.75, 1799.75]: 2.8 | 6.49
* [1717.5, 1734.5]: 0.3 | 7.7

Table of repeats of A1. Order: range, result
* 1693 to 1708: 8.12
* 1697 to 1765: 8.19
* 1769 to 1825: 6.57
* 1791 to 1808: 6.37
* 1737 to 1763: 8.95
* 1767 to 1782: 6.37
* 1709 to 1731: 7.63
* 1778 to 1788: 6.48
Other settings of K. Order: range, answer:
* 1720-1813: 7.4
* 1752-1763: 8.86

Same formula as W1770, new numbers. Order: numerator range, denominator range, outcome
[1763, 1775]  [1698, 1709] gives 0.82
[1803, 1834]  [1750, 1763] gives 0.76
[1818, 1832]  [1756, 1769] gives 0.93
